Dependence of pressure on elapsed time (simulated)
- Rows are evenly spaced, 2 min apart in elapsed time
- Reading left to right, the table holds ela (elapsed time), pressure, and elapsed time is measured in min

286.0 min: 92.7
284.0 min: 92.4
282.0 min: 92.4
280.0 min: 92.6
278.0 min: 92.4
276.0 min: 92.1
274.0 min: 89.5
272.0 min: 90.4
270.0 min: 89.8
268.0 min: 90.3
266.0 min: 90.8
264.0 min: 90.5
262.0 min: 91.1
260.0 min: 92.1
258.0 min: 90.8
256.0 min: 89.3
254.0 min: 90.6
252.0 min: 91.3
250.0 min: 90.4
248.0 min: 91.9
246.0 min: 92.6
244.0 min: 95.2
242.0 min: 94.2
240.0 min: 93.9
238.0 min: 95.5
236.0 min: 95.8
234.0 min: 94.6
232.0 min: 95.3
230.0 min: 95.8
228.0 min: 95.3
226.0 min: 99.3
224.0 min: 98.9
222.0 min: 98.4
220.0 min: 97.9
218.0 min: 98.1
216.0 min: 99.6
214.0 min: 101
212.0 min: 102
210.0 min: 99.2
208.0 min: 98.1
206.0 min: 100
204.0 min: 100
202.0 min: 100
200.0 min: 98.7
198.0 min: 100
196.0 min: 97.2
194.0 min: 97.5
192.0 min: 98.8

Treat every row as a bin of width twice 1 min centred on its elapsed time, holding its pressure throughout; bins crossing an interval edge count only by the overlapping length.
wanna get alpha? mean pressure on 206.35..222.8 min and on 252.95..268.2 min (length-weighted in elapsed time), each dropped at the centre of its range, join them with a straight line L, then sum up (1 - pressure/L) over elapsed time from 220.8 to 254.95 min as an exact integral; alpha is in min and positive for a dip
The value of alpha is 0.1 min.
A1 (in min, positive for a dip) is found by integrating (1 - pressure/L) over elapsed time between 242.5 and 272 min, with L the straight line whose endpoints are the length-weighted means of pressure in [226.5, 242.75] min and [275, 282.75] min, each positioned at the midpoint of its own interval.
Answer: 0.8 min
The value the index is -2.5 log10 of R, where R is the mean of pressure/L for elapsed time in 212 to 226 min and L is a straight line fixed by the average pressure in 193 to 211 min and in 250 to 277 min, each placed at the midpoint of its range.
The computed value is -0.03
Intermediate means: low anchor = 99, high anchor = 90.7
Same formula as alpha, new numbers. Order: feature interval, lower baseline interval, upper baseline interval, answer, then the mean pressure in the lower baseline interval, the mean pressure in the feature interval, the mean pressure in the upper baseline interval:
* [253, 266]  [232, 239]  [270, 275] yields 0.2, 95.3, 90.7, 89.9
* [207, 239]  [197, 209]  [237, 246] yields -0.3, 99.5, 97.8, 94.5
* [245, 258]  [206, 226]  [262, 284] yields 0.4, 99.3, 91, 91.1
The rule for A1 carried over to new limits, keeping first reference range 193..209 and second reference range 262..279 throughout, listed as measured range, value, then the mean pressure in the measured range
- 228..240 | 0.0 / 95.3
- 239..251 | 0.1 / 93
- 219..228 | -0.2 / 98.3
